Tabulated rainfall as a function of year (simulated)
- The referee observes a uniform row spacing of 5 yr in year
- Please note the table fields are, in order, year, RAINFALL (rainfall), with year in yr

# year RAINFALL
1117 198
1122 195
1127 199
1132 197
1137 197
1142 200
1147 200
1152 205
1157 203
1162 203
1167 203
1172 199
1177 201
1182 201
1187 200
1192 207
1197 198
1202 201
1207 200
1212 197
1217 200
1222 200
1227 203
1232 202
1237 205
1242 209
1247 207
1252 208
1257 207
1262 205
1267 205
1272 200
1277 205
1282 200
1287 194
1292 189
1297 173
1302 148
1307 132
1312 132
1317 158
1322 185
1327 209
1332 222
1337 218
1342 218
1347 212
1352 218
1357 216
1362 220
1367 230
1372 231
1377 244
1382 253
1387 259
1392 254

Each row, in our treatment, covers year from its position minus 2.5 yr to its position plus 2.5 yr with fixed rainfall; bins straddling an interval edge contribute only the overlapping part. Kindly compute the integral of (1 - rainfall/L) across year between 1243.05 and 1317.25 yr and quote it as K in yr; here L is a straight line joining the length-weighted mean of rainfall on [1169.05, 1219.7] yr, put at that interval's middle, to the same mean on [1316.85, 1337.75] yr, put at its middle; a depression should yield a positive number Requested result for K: 5.7 yr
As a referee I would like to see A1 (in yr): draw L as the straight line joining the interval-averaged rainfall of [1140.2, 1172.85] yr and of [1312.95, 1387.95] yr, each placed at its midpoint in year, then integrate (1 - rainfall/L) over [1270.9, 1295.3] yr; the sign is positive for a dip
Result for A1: 1.74 yr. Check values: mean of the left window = 202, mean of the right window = 217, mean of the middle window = 197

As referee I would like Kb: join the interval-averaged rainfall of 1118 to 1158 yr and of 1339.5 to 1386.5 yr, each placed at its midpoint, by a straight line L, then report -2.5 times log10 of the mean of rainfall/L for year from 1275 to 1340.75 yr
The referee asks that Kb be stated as 0.21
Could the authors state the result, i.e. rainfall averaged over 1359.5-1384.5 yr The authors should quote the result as 236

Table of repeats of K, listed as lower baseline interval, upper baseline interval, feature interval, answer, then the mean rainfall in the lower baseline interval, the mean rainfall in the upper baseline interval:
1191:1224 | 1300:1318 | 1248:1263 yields -3.0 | 200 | 141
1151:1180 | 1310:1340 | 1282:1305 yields 1.7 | 202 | 189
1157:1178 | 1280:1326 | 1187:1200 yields -0.4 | 202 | 169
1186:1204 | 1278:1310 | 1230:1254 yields -2.3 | 202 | 174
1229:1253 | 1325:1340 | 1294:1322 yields 8.0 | 206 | 217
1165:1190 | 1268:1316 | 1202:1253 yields -3.6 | 201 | 175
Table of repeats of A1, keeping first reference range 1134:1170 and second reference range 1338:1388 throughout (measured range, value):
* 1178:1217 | 1.28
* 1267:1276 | 0.61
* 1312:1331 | 3.69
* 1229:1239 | 0.41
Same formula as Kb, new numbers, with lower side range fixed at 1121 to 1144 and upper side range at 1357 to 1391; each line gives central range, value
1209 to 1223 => 0.07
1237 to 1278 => 0.07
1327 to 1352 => 0.08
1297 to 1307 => 0.44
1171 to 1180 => 0.03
